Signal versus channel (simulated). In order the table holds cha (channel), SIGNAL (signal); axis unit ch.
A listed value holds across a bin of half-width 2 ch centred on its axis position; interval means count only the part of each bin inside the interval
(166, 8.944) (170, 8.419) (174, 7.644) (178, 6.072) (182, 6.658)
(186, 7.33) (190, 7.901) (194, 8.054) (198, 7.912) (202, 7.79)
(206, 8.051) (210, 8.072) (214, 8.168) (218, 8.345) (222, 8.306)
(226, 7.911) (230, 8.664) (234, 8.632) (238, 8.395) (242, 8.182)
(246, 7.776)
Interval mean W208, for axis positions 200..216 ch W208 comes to 8.02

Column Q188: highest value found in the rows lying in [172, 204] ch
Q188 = 8.054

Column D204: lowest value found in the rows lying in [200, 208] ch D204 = 7.79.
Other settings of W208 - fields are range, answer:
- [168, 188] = 7.22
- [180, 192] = 7.3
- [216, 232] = 8.31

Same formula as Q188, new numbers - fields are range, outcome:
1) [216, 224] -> 8.345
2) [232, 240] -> 8.632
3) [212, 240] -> 8.664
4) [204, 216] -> 8.168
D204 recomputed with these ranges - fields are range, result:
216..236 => 7.911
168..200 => 6.072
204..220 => 8.051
